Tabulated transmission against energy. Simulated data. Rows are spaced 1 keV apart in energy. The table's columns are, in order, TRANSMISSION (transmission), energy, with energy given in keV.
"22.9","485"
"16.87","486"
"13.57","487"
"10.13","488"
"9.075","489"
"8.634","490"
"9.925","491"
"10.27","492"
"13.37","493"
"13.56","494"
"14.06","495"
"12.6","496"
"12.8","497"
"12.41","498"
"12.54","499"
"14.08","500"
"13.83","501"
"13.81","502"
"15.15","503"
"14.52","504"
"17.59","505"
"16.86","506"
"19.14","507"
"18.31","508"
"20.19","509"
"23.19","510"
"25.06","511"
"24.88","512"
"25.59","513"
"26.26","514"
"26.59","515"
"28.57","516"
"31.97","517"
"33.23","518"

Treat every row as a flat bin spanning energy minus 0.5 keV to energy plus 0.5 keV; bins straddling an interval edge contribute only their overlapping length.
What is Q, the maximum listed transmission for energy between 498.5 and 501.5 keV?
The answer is 14.08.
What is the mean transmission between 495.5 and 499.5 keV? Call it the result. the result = 12.6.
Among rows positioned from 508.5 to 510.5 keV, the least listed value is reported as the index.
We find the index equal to 20.19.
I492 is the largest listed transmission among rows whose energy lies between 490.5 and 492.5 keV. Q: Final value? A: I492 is 10.27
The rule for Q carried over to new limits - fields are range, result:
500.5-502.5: 13.83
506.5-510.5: 23.19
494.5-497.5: 14.06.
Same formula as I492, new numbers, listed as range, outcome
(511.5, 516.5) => 28.57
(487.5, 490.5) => 10.13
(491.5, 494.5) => 13.56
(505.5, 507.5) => 19.14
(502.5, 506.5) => 17.59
